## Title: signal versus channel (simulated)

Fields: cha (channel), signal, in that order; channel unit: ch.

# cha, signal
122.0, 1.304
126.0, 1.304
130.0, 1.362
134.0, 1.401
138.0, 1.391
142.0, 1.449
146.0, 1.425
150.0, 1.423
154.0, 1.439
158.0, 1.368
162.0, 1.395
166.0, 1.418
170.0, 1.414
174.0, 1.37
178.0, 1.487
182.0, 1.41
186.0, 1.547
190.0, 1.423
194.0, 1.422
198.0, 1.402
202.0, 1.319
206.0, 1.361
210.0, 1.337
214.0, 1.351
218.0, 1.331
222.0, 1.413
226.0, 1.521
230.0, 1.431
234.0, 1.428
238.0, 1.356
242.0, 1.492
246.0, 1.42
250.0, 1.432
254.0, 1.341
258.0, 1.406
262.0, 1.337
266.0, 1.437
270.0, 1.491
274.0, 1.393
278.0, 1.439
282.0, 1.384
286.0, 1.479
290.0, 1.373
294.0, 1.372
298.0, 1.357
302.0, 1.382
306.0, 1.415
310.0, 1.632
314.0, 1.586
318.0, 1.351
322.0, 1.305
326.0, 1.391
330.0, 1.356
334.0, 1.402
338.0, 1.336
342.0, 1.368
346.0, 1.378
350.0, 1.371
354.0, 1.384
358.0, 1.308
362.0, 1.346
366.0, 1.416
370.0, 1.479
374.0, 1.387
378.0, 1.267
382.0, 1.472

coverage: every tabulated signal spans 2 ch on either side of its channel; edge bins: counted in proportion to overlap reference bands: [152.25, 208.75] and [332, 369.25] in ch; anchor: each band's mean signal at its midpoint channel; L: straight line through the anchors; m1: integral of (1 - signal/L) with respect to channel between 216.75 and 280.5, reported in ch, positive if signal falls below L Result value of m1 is -1.0 ch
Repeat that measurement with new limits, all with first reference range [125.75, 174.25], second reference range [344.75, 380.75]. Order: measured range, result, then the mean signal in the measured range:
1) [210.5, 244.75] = -0.5 ch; 1.41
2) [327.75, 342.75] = 0.1 ch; 1.37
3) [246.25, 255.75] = 0.0 ch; 1.39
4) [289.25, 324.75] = -1.0 ch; 1.42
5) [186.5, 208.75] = 0.0 ch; 1.39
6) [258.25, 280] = -0.5 ch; 1.42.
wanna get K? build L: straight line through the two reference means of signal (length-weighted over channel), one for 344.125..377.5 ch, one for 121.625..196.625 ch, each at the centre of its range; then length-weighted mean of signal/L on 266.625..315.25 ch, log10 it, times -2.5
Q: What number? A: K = -0.04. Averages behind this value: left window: 1.41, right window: 1.38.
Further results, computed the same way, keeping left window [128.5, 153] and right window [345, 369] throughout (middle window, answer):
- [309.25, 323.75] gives -0.06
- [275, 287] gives -0.03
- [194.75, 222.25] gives 0.03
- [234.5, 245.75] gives -0.02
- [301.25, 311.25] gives -0.07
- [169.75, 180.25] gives -0.02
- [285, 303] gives 0.00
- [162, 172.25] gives 0.00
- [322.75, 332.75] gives 0.01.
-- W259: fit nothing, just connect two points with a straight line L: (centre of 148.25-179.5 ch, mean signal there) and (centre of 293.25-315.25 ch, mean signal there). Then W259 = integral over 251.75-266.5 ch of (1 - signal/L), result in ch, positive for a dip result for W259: 0.70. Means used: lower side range 1.41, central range 1.38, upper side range 1.46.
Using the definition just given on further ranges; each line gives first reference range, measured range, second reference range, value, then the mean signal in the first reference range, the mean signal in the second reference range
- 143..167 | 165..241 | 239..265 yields 0.0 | 1.41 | 1.4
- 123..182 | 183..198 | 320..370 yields -0.6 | 1.4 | 1.37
